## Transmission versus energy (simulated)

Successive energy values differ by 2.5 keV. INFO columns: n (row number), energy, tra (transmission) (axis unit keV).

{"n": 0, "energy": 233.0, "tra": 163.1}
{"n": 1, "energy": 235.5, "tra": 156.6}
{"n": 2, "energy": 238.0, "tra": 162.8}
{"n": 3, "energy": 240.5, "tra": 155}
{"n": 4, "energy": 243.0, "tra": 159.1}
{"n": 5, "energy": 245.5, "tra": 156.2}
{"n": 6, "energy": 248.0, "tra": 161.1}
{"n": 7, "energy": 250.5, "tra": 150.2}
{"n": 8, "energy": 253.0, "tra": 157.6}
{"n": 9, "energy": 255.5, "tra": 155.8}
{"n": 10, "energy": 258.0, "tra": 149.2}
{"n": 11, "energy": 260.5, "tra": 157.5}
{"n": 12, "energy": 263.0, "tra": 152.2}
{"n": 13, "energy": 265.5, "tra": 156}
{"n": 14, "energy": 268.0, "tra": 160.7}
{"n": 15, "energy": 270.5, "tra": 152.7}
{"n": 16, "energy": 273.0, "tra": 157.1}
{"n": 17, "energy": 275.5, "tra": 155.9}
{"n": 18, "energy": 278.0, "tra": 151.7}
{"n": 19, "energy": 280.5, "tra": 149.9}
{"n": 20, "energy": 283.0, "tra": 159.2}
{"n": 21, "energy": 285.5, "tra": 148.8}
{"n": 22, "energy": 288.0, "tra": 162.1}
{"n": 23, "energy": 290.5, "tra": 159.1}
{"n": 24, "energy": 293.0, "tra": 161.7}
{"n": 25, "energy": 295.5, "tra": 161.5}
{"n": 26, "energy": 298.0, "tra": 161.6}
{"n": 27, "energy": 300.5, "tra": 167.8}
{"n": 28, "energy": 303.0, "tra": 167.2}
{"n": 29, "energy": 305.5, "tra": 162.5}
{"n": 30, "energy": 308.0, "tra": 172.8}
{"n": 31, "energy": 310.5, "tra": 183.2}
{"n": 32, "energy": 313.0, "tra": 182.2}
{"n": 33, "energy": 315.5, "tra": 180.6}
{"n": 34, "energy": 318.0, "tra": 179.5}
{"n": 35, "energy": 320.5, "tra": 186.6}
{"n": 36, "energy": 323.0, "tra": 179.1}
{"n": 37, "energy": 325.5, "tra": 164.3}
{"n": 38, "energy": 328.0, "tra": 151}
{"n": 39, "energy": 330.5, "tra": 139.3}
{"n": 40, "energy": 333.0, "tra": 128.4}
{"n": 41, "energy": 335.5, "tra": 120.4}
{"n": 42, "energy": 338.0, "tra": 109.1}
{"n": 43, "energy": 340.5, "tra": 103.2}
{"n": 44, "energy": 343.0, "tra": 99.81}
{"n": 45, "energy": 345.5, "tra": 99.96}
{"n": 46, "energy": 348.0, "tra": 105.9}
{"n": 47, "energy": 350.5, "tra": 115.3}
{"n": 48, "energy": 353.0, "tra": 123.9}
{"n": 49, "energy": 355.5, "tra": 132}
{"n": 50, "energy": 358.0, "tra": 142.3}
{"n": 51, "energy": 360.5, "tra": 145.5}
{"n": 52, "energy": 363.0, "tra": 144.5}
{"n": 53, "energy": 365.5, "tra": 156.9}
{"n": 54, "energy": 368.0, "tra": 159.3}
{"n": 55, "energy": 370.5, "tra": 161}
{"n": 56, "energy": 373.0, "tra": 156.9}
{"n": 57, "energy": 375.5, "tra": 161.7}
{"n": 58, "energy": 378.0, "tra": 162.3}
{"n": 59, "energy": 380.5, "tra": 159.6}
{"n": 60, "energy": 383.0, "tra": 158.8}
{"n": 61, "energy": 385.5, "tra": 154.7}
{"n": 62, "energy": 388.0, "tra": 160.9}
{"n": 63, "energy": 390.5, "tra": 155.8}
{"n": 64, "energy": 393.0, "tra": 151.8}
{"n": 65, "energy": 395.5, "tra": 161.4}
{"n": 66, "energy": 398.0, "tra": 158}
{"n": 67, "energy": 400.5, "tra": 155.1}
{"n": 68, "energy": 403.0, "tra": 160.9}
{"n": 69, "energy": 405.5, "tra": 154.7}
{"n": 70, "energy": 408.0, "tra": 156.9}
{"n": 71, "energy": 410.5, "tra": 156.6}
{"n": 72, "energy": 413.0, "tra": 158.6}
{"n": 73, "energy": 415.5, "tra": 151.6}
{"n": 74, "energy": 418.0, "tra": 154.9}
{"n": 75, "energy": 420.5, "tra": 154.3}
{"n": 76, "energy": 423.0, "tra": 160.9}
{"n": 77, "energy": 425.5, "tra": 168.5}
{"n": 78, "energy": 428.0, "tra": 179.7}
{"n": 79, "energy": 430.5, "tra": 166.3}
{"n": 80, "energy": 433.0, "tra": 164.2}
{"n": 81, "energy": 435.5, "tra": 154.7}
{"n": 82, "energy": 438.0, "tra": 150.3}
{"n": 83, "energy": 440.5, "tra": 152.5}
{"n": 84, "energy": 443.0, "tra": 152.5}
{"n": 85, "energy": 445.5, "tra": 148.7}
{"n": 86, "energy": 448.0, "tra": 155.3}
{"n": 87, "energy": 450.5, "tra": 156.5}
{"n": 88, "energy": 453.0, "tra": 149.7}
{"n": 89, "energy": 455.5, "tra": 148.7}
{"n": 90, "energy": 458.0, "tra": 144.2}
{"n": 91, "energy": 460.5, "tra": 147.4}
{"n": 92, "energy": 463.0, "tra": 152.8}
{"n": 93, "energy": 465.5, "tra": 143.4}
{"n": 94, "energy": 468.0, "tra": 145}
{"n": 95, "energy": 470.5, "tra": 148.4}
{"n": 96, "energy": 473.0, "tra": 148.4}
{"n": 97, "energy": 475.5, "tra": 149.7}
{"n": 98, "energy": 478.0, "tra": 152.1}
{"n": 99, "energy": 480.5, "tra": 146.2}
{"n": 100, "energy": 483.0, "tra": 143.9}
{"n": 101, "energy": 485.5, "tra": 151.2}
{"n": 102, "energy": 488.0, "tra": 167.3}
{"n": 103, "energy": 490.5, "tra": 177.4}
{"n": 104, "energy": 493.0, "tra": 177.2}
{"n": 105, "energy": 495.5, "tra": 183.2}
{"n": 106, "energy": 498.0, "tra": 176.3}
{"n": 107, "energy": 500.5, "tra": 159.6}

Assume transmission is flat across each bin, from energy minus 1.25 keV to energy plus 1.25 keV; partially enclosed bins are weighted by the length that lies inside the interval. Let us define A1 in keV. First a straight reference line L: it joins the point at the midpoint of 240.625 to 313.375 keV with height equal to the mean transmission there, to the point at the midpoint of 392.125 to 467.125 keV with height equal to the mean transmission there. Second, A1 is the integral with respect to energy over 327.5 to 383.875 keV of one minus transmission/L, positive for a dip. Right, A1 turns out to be 7.66 keV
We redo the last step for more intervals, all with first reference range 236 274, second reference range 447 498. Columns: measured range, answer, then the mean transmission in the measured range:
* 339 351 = 4.0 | 104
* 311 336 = -1.2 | 163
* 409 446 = -0.8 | 158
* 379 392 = -0.2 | 158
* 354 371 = 0.8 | 148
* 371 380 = -0.3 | 160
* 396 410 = -0.2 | 157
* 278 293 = 0.0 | 156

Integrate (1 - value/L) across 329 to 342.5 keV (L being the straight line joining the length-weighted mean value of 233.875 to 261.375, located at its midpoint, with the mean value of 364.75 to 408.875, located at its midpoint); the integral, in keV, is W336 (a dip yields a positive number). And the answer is 3.3 keV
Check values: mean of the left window 157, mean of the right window 158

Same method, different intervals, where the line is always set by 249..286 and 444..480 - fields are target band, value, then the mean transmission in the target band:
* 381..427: -2.08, 158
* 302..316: -1.94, 175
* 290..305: -0.94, 163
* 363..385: -1.01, 159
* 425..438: -1.29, 165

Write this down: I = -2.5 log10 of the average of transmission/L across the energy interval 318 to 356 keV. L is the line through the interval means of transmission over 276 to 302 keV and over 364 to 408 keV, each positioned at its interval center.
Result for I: 0.20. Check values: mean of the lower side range 158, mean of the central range 132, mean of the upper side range 158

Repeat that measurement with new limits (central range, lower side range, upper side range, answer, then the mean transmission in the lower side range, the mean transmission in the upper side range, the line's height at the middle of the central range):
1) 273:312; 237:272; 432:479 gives -0.05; 156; 151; 155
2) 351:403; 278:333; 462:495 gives 0.05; 165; 155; 160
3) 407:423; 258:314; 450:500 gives 0.01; 161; 155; 157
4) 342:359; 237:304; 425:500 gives 0.32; 157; 157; 157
